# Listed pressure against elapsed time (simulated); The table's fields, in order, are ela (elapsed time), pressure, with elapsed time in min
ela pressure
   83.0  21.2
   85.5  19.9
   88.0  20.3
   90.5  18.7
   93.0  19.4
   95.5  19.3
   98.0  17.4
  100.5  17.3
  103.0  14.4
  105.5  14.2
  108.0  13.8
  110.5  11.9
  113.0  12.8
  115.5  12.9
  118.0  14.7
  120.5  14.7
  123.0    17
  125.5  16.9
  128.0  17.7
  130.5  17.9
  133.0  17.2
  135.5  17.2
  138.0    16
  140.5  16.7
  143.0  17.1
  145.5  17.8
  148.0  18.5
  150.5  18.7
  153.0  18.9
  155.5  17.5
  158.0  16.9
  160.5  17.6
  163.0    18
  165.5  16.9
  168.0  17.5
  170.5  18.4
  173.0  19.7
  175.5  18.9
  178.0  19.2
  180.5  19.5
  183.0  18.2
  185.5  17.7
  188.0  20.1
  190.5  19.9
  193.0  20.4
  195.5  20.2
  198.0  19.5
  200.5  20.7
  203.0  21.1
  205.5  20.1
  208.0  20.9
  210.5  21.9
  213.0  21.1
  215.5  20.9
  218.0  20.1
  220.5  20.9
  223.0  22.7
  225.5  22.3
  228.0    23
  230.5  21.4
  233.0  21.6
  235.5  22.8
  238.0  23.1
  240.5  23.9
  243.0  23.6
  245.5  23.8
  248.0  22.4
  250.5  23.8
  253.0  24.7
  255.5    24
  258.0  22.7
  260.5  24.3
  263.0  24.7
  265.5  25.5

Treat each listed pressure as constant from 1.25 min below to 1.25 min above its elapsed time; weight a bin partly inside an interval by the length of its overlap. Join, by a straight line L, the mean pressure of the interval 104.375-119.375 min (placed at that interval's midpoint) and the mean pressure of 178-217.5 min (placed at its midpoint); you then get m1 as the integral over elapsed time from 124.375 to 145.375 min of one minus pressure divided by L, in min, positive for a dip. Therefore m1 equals -2.71 min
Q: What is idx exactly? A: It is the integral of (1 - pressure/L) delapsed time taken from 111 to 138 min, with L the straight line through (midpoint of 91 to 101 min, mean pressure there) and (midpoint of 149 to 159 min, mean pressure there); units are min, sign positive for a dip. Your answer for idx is 3.6 min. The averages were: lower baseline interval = 18.5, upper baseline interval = 18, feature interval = 15.8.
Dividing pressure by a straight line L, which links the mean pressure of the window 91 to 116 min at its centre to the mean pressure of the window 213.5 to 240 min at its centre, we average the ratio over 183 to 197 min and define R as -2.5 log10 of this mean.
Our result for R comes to 0.027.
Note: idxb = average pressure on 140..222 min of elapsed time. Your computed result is 19.2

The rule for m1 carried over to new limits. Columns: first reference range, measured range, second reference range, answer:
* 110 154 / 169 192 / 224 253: 0.4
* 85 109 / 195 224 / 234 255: 1.6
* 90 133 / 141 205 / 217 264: 1.7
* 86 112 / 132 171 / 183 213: 2.1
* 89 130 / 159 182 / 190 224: 0.7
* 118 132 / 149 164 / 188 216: 0.3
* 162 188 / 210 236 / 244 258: 0.1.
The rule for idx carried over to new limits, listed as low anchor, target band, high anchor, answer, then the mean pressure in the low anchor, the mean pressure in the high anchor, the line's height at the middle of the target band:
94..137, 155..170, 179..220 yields 0.6 min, 15.7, 20.2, 18.2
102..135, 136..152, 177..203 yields -0.7 min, 15.1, 19.6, 16.7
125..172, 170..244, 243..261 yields 0.7 min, 17.6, 23.6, 21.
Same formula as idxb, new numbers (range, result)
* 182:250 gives 21.3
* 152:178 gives 18.1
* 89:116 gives 15.8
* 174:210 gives 19.8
